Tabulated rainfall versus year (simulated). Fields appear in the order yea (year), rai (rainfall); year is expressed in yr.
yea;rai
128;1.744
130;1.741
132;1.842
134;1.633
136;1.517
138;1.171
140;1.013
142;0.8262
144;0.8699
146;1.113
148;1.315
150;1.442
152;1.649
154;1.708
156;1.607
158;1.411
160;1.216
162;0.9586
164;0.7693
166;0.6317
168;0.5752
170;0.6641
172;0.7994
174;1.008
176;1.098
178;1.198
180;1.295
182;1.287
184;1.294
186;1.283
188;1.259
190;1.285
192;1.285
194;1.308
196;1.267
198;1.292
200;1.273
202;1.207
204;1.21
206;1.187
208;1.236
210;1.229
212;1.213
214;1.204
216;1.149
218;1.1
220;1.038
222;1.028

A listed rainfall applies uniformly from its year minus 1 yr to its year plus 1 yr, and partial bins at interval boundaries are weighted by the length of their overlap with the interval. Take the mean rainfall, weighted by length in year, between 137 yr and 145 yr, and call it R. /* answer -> 0.97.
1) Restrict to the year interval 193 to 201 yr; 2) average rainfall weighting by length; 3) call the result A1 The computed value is 1.28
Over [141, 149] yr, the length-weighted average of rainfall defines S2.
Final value 1.03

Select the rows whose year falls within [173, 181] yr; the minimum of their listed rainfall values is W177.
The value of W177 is 1.008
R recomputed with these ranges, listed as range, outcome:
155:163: 1.3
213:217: 1.18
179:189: 1.28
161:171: 0.72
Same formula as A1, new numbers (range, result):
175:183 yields 1.22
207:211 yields 1.23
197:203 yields 1.26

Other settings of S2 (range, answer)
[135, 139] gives 1.34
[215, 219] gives 1.12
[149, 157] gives 1.6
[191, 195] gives 1.3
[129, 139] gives 1.58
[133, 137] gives 1.57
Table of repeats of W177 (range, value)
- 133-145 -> 0.8262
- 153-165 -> 0.7693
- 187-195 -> 1.259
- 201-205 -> 1.207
